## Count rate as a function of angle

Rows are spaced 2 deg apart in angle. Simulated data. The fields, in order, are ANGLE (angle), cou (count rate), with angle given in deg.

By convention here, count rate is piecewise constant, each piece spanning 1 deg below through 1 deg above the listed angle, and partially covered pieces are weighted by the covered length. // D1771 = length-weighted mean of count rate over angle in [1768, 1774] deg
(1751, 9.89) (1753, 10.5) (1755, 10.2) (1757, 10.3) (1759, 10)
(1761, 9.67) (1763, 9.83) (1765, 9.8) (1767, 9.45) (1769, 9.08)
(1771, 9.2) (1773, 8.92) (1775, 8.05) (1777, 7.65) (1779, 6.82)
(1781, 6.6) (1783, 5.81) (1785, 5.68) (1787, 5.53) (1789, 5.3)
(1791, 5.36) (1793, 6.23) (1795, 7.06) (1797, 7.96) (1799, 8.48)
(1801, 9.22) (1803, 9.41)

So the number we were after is 9.07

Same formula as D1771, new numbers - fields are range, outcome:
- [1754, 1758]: 10.2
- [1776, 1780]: 7.24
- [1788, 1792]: 5.33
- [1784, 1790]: 5.5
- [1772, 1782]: 7.61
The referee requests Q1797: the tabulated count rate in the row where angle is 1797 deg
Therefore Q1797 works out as 7.96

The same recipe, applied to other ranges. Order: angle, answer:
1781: 6.6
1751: 9.89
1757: 10.3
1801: 9.22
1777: 7.65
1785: 5.68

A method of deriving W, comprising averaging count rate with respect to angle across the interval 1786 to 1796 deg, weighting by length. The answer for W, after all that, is 5.9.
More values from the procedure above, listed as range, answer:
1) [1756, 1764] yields 9.95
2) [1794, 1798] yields 7.51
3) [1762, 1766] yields 9.82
